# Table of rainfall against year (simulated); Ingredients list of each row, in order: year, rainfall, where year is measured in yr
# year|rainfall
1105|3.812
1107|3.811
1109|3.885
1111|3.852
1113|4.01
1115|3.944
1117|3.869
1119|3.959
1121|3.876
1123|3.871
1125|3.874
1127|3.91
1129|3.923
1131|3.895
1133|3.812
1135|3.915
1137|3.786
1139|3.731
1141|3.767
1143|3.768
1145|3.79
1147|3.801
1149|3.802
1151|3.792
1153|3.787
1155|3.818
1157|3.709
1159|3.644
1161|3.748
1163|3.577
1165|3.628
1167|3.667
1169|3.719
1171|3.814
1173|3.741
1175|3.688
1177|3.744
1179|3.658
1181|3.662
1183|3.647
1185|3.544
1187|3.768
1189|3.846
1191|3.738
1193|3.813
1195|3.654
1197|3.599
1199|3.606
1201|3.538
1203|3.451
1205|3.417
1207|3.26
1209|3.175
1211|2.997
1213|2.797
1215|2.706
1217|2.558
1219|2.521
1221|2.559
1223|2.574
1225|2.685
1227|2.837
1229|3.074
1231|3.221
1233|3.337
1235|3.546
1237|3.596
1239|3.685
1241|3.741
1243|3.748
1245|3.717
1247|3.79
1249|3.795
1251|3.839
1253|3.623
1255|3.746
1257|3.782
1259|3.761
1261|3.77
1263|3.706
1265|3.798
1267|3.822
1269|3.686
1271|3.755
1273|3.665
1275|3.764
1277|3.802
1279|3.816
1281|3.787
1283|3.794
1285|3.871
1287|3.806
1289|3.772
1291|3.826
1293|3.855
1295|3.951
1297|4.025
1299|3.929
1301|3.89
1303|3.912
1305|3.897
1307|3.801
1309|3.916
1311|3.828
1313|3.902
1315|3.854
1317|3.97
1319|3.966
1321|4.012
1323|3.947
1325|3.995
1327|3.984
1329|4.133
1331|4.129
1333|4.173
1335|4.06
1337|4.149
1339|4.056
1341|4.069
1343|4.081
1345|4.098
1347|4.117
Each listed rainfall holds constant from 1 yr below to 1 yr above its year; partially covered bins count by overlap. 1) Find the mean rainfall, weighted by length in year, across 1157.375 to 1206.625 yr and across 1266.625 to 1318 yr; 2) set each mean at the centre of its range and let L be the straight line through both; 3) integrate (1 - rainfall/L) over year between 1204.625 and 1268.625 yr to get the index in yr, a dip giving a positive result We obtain 6.8 yr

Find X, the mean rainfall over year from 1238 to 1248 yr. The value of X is 3.74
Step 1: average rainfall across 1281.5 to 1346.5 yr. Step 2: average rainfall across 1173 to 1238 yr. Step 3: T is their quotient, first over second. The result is 1.19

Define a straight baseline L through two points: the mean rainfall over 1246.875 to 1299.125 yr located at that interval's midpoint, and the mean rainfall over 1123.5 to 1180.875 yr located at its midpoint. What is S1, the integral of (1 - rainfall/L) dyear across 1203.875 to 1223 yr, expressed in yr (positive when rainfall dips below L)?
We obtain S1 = 4.6 yr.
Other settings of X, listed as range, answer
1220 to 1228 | 2.66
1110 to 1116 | 3.94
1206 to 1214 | 3.06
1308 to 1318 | 3.89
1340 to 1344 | 4.08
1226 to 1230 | 2.96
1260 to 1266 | 3.76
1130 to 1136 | 3.87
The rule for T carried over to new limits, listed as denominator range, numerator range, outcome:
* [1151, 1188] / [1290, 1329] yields 1.06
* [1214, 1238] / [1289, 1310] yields 1.33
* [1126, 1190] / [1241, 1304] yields 1.01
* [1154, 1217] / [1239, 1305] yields 1.07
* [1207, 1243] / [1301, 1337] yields 1.30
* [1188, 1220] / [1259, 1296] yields 1.15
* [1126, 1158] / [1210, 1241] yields 0.79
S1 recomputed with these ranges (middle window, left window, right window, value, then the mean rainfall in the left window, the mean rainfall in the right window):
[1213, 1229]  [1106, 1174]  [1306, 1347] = 5.03 yr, 3.81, 4.01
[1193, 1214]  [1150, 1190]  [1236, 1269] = 1.98 yr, 3.71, 3.74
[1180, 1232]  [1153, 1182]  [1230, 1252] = 6.10 yr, 3.7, 3.64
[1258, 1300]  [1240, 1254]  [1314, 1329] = 0.42 yr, 3.75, 3.97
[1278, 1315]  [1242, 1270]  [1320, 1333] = 0.53 yr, 3.76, 4.04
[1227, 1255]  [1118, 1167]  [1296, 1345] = 2.38 yr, 3.8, 3.99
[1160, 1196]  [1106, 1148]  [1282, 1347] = 1.70 yr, 3.86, 3.96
